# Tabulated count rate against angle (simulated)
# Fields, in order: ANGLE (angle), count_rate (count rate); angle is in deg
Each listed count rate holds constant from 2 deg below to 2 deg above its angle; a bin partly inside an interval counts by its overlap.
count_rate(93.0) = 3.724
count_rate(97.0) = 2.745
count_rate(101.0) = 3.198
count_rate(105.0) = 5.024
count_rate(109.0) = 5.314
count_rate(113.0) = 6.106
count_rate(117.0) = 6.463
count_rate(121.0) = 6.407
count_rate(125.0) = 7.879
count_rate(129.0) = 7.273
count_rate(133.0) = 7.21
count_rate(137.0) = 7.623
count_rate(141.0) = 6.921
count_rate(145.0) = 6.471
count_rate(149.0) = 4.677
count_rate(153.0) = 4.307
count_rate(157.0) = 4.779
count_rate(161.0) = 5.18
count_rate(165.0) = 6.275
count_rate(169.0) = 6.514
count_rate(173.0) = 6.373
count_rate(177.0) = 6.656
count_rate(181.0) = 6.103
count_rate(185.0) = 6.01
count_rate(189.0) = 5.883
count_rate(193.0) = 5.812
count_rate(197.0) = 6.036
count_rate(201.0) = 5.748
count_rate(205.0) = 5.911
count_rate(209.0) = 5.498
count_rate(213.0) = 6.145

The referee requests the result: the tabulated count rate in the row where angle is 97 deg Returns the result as 2.745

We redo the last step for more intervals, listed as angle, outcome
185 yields 6.01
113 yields 6.106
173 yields 6.373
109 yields 5.314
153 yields 4.307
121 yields 6.407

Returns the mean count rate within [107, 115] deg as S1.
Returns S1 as 5.71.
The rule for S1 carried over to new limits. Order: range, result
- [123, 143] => 7.38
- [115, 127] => 6.92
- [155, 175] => 5.82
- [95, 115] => 4.48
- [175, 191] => 6.16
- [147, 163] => 4.74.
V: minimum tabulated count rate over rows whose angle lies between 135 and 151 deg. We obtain 4.677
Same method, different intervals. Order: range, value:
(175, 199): 5.812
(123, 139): 7.21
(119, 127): 6.407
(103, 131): 5.024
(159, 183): 5.18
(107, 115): 5.314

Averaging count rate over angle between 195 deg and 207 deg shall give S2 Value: 5.9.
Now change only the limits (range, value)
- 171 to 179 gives 6.51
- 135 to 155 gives 6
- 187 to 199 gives 5.91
